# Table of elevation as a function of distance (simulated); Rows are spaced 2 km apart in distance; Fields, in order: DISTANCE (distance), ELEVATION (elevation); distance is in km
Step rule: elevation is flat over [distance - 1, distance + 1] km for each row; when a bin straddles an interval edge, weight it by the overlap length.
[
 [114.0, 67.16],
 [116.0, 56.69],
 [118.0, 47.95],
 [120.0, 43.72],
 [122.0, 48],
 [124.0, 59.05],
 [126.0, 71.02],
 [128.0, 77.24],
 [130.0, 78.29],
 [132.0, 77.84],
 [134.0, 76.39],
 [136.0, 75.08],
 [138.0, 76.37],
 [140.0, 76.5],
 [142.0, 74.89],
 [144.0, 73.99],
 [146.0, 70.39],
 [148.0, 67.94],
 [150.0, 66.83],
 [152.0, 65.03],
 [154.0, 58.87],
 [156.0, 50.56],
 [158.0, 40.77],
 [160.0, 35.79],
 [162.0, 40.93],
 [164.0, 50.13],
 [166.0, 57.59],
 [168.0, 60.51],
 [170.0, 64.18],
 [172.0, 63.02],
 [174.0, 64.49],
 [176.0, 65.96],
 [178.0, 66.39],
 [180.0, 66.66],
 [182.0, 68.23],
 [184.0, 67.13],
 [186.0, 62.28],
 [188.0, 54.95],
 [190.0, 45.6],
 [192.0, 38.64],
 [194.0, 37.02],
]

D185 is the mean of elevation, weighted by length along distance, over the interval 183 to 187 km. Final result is 64.7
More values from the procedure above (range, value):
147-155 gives 64.7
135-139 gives 75.7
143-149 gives 70.8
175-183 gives 66.8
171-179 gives 65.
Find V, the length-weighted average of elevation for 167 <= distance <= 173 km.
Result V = 62.6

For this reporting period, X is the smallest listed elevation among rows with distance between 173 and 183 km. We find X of 64.49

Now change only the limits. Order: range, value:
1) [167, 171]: 60.51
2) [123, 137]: 59.05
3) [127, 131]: 77.24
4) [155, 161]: 35.79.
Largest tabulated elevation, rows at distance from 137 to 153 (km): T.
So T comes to 76.5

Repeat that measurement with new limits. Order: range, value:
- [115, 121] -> 56.69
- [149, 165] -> 66.83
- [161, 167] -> 57.59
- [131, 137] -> 77.84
